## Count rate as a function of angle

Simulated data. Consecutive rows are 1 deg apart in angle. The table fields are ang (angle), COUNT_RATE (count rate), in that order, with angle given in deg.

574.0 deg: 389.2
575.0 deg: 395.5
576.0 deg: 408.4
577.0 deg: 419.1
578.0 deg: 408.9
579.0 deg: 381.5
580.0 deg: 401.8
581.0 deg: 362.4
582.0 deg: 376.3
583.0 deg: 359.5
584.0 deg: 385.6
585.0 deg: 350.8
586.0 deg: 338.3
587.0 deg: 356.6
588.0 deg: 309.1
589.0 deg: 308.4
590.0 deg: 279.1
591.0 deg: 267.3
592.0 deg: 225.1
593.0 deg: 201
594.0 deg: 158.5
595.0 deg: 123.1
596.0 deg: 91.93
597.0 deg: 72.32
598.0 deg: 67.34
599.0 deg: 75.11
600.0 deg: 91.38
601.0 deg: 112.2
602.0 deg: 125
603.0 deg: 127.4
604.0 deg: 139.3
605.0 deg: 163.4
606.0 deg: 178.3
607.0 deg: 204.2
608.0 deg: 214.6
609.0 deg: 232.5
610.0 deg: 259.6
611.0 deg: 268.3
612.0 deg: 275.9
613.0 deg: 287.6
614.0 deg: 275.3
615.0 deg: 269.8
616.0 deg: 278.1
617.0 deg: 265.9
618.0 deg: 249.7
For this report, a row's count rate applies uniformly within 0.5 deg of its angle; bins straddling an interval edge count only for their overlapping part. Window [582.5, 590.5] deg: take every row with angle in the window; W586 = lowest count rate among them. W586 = 279.1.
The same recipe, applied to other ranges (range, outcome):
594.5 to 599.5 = 67.34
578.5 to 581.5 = 362.4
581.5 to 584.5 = 359.5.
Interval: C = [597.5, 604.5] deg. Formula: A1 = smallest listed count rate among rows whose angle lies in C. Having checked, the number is 67.34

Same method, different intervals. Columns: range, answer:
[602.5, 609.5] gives 127.4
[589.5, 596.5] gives 91.93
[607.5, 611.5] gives 214.6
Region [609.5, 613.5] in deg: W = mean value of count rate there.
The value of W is 273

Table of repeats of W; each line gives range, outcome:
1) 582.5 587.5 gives 358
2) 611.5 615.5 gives 277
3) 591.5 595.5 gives 177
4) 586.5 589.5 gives 325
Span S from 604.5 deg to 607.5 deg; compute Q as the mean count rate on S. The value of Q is 182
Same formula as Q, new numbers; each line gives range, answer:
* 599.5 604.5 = 119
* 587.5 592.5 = 278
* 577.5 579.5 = 395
